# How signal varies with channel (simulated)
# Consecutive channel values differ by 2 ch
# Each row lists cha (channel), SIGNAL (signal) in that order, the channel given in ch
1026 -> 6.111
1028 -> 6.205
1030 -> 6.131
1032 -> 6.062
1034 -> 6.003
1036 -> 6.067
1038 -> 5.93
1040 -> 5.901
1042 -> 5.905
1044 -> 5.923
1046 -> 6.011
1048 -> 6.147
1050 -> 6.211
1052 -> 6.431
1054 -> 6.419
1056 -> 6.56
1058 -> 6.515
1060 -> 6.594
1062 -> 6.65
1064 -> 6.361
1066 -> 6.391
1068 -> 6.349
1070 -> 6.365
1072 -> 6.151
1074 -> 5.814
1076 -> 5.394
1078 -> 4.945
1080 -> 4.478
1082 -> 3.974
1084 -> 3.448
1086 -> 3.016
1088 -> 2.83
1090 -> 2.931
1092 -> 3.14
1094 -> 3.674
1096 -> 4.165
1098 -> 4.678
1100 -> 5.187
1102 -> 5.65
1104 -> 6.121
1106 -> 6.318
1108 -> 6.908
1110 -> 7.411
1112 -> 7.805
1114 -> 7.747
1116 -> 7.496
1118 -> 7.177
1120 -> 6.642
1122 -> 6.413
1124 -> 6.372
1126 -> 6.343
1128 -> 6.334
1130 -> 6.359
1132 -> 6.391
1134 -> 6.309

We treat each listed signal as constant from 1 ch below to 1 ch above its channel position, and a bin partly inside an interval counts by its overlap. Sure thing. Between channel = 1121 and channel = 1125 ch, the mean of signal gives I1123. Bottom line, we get 6.39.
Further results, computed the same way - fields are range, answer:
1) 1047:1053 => 6.26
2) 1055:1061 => 6.56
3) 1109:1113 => 7.61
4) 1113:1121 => 7.27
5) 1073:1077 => 5.6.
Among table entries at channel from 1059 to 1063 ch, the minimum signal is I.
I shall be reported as 6.594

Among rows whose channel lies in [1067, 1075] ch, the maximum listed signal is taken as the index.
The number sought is 6.365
